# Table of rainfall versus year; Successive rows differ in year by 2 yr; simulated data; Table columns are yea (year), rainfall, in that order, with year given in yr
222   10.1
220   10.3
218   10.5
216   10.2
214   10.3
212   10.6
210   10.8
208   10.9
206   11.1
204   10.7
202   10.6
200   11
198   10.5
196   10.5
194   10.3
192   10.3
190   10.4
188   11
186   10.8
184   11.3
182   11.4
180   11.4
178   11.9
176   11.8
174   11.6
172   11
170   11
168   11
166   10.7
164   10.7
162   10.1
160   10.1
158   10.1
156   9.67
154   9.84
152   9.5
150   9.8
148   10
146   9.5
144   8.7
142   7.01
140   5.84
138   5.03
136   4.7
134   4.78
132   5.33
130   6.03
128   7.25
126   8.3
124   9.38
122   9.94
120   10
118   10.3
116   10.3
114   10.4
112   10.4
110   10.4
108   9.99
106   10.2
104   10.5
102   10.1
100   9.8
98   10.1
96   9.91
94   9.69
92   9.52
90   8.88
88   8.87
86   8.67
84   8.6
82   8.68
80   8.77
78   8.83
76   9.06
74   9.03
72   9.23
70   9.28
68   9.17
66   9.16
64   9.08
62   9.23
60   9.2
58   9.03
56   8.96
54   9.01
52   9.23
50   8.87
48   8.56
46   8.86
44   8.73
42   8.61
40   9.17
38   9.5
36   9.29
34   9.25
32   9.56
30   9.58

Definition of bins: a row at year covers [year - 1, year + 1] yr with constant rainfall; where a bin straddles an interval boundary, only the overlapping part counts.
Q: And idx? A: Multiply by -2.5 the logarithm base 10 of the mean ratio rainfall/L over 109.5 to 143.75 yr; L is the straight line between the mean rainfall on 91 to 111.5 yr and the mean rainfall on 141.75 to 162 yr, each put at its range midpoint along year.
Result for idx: 0.229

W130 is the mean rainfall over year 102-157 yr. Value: 8.66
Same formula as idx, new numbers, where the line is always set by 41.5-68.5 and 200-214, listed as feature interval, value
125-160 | 0.27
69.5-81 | 0.02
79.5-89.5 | 0.07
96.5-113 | -0.07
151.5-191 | -0.04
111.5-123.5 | -0.05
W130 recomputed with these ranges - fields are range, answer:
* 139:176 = 9.84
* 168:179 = 11.4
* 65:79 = 9.11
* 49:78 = 9.1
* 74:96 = 9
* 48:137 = 9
